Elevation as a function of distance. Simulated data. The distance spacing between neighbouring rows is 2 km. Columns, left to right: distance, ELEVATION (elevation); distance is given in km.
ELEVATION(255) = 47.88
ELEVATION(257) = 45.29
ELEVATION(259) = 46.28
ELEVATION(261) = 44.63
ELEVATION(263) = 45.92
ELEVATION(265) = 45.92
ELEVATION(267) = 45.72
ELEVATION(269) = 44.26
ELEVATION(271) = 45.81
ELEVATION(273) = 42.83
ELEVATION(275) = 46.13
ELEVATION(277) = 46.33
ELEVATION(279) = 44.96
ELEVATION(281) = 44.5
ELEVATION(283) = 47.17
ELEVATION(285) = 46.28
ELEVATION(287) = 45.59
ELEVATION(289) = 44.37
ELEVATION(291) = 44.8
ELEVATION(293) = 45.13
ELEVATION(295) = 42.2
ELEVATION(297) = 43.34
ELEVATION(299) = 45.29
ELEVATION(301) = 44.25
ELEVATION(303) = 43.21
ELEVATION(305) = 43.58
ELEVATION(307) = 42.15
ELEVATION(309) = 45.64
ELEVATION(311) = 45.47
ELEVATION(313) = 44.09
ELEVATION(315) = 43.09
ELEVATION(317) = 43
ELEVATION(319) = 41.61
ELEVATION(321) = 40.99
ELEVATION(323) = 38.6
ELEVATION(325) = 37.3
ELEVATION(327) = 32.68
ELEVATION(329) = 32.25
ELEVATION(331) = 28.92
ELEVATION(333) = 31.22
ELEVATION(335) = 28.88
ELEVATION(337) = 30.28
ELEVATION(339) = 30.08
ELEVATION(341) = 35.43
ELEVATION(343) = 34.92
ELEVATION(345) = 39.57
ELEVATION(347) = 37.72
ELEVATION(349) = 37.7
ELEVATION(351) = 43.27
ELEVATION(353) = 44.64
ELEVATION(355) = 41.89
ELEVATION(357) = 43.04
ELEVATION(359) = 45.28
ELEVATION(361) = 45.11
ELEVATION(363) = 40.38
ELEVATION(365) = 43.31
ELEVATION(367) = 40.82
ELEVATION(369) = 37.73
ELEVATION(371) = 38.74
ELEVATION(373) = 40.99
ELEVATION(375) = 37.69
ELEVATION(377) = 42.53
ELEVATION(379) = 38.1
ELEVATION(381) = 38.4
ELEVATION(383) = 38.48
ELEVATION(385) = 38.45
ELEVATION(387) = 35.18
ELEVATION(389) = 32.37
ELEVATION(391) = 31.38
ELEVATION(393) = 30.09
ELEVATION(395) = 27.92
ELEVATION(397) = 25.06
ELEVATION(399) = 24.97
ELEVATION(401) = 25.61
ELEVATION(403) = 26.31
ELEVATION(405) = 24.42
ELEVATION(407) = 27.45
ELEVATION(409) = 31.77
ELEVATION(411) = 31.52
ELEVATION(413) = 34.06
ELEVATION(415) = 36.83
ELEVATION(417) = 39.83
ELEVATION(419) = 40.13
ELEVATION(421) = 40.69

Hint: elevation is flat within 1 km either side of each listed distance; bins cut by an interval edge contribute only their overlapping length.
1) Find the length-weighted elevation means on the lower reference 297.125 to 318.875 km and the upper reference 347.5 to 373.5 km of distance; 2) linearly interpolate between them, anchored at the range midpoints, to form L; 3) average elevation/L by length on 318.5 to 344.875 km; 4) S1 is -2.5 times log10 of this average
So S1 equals 0.25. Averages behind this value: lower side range 43.9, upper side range 41.7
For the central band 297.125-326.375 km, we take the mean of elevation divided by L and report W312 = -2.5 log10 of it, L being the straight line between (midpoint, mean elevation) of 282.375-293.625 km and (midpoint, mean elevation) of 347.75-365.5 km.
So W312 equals 0.05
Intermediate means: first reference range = 45.5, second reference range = 42.6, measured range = 42.6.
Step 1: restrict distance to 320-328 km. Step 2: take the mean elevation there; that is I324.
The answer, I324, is 37.4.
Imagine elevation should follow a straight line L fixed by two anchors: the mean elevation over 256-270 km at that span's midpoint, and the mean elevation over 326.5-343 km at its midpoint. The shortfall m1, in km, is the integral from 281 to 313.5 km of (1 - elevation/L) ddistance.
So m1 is -4.9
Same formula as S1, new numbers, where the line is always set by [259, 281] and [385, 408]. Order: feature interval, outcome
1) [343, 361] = -0.20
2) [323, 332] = 0.13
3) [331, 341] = 0.20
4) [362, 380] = -0.24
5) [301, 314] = -0.10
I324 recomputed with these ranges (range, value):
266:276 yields 45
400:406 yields 25.4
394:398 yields 26.5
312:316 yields 43.6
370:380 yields 39.6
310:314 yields 44.8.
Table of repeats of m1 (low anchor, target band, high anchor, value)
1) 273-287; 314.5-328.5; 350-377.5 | 1.5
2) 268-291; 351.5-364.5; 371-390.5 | -1.3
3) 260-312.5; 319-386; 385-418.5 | -3.1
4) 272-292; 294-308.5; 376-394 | 0.0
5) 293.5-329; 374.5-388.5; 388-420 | -2.0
